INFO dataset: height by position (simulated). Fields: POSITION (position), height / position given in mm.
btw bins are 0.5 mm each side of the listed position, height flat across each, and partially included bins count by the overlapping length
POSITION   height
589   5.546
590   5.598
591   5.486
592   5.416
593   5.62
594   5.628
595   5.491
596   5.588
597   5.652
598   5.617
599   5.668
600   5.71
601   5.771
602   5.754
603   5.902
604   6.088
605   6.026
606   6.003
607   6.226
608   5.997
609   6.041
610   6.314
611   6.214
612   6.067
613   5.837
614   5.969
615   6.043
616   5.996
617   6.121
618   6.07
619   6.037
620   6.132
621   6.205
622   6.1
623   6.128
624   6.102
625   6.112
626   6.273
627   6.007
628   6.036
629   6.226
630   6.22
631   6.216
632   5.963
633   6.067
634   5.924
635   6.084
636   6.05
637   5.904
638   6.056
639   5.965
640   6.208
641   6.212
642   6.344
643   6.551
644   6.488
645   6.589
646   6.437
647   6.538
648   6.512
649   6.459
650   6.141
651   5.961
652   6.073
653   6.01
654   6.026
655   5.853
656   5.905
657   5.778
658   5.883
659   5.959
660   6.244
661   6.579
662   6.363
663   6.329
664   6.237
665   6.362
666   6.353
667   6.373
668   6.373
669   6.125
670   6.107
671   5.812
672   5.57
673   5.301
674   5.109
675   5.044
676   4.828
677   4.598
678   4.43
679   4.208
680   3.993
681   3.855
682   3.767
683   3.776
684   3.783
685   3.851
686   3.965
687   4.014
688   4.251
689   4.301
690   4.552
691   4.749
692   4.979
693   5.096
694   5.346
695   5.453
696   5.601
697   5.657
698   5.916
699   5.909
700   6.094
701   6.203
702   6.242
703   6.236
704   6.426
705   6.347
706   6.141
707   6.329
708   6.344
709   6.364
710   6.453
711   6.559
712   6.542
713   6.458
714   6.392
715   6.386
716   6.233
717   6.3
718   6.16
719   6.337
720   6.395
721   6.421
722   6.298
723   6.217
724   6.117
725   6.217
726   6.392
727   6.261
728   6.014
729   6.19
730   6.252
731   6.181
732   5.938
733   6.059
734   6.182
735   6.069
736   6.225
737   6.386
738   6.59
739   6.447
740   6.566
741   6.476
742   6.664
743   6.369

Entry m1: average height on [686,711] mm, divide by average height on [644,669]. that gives 0.9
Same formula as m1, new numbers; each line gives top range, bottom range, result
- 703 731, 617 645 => 1.03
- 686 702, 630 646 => 0.84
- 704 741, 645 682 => 1.10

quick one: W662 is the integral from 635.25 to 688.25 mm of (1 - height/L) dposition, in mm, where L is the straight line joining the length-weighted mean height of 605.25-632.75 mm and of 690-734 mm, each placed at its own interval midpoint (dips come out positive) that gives 4.1 mm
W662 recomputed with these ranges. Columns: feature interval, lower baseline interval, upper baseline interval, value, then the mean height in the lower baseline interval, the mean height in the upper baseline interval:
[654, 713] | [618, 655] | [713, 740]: 6.74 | 6.17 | 6.27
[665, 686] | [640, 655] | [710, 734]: 4.39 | 6.29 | 6.28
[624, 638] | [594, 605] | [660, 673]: -0.33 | 5.73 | 6.18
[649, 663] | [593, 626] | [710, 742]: 0.03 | 5.96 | 6.31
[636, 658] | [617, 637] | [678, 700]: -2.16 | 6.1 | 4.65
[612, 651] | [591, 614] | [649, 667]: -1.08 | 5.84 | 6.14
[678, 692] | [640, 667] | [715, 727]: 4.77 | 6.24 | 6.28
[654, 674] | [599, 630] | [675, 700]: -3.72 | 6.05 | 4.66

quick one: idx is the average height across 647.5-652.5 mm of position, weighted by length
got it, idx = 6.23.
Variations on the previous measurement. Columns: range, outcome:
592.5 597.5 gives 5.6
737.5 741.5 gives 6.52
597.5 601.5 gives 5.69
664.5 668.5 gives 6.37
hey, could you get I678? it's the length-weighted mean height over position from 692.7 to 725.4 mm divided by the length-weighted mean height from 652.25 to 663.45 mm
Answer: 1.01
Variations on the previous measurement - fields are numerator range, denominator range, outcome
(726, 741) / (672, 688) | 1.44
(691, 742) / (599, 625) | 1.02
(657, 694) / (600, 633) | 0.85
